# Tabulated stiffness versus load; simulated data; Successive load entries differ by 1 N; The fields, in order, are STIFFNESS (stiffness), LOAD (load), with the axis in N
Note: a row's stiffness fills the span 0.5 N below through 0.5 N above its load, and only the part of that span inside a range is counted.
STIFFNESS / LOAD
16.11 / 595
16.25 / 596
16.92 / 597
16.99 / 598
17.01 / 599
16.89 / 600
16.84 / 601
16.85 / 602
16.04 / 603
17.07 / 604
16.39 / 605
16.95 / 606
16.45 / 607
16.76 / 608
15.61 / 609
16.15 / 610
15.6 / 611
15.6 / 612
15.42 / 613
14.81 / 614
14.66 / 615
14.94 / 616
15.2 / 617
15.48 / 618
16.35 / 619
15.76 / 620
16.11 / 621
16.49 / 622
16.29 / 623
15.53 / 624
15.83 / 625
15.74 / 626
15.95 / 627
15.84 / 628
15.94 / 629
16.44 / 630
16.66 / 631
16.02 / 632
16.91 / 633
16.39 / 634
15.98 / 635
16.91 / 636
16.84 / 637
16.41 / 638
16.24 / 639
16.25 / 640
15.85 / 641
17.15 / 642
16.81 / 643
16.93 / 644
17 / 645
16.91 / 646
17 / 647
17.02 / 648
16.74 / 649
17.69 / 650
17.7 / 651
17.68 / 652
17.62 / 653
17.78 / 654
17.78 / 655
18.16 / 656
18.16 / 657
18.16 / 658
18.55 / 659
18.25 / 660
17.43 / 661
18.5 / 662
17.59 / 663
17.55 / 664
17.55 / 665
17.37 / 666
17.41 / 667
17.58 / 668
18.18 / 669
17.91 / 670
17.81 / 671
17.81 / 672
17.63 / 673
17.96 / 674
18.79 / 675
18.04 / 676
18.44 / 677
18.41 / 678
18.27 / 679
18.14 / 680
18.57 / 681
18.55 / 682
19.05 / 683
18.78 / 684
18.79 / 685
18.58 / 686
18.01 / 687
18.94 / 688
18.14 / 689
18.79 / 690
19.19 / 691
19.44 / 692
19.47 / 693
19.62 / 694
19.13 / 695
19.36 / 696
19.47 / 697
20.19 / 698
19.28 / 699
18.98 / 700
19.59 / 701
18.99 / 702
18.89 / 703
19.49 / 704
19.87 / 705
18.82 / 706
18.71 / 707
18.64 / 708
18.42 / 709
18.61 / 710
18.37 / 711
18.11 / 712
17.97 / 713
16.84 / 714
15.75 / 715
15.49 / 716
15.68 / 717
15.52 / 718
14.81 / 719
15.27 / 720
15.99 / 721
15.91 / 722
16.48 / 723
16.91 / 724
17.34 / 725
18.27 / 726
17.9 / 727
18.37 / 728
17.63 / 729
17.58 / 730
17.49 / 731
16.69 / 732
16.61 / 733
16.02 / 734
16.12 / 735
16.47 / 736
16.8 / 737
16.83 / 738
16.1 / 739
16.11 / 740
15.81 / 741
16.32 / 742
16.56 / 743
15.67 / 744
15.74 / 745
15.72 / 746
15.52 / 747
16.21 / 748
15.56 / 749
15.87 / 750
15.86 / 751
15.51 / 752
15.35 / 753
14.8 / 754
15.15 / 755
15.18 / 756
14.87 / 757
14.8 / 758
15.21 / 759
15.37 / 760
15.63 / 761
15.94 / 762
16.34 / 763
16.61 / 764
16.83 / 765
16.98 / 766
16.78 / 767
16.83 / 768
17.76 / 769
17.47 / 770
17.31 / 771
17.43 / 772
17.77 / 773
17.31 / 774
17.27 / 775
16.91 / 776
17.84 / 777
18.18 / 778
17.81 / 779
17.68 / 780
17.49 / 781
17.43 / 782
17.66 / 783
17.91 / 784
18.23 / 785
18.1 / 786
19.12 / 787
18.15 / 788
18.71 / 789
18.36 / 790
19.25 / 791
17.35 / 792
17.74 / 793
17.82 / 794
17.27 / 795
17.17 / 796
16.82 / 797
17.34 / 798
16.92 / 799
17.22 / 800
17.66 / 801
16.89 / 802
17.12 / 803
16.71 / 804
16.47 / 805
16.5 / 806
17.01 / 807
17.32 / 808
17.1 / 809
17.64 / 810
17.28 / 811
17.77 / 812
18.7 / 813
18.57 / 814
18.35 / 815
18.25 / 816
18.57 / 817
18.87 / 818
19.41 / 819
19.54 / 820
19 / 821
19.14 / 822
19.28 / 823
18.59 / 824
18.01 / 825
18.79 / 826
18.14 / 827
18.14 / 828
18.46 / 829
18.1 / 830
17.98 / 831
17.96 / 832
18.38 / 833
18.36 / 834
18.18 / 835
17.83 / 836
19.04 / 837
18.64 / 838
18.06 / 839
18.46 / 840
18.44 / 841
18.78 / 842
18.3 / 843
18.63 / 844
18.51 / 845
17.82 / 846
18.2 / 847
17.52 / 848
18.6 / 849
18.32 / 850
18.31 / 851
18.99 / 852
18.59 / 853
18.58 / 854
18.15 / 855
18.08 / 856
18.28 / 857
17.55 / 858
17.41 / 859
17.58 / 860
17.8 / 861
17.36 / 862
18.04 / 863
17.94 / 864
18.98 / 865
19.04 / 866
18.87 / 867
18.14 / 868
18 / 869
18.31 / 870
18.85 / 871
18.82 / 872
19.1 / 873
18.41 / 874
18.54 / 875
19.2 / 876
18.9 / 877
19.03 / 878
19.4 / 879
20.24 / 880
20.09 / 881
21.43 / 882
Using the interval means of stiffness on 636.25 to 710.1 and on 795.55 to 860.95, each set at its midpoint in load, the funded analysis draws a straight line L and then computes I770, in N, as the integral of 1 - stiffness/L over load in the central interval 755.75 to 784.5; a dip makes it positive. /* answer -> 1.96 N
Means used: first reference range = 18.1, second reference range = 18.1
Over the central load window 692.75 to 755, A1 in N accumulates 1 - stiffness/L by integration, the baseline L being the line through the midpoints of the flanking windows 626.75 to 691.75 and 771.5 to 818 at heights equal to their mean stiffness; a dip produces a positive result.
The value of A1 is 1.5 N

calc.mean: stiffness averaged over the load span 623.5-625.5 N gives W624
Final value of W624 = 15.7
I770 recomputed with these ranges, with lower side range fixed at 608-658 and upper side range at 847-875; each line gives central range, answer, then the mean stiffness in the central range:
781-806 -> 0.2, 17.6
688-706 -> -2.5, 19.3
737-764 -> 2.6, 15.7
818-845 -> -0.7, 18.5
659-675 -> -1.1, 17.8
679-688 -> -0.9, 18.6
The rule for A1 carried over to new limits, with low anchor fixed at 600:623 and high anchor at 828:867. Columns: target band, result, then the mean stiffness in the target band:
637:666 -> -1.7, 17.4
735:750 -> 1.0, 16.1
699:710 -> -1.4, 19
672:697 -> -2.9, 18.7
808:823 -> -0.4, 18.4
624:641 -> 0.0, 16.2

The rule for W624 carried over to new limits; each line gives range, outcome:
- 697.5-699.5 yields 19.7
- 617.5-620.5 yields 15.9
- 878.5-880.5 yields 19.8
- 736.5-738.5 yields 16.8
